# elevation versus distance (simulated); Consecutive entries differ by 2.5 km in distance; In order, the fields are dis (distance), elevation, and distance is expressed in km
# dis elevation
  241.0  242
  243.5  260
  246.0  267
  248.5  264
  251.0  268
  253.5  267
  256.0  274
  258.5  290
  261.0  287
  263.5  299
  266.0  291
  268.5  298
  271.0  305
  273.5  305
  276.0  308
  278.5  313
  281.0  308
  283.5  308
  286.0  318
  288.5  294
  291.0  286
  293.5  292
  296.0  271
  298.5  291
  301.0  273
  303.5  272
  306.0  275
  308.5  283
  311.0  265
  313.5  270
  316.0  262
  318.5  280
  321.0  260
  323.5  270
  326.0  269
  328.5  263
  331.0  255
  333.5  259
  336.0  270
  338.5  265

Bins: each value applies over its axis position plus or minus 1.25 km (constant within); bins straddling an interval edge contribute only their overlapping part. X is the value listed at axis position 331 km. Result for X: 255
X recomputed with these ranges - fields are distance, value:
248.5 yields 264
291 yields 286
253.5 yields 267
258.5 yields 290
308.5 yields 283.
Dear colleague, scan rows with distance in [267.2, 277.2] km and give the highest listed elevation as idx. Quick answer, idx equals 308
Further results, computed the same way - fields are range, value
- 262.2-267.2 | 299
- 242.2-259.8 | 290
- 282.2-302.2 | 318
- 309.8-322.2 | 280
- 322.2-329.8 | 270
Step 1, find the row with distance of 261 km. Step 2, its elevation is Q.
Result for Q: 287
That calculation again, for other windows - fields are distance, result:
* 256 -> 274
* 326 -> 269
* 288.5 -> 294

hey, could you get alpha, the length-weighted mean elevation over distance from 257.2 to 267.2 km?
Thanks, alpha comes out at 292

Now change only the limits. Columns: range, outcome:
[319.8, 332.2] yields 263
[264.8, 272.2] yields 298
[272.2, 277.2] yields 306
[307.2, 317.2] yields 270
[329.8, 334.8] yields 257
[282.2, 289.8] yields 307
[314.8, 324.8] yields 268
